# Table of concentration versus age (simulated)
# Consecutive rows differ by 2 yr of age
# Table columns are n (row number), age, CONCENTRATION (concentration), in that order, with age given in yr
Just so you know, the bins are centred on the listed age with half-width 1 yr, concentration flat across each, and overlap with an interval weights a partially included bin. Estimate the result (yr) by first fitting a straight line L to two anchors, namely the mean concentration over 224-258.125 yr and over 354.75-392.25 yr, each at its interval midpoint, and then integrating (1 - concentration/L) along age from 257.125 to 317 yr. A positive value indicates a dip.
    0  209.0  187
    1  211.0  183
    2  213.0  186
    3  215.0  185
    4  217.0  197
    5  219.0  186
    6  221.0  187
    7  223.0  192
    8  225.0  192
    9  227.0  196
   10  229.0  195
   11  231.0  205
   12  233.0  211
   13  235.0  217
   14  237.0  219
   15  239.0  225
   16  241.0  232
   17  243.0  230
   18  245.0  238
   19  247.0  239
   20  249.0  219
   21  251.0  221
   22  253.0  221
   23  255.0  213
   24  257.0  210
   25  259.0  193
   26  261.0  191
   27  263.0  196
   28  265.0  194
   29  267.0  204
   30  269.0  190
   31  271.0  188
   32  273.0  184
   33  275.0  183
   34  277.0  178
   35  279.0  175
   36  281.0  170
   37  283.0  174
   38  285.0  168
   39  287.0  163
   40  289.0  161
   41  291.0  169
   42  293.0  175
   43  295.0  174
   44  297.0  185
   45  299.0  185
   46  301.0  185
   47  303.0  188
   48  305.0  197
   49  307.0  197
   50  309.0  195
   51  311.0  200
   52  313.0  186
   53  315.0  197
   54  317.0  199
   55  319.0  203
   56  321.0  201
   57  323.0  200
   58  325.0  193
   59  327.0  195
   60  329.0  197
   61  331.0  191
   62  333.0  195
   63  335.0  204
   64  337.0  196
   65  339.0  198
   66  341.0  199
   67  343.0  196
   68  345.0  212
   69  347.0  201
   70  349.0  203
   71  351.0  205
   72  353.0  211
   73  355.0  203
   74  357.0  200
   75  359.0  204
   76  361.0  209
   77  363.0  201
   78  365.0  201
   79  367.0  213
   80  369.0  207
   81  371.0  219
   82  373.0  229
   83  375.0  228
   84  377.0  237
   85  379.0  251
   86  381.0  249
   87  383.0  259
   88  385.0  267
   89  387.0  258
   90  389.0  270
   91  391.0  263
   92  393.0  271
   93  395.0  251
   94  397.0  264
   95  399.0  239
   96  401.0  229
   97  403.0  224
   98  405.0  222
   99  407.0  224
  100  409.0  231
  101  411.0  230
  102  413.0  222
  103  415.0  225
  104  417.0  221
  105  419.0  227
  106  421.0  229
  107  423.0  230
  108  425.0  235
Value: 9.88 yr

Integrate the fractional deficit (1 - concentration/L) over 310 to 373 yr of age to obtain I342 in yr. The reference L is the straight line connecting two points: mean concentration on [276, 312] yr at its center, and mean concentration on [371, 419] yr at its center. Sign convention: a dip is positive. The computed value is 2.0 yr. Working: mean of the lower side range 180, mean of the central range 202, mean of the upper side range 241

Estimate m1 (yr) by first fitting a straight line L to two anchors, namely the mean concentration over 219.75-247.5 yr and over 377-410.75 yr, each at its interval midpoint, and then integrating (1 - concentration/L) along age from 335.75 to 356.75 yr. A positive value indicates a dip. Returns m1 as 3.1 yr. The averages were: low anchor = 212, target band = 202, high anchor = 248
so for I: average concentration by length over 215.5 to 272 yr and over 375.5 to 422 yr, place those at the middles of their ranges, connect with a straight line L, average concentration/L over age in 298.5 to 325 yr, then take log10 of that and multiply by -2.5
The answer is 0.14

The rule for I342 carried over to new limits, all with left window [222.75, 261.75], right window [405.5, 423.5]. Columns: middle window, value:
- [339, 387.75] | 0.9 yr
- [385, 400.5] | -2.4 yr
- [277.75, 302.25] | 4.9 yr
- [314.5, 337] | 2.3 yr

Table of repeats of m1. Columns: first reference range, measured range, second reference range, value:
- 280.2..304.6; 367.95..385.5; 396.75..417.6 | -1.8 yr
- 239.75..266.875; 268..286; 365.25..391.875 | 3.3 yr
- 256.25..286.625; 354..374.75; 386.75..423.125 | 1.2 yr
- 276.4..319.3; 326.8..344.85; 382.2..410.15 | 0.9 yr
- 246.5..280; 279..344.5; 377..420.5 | 8.0 yr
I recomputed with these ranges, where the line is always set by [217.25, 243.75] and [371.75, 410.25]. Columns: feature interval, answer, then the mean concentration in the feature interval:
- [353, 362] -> 0.159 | 205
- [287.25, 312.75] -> 0.212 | 184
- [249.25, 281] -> 0.099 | 196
